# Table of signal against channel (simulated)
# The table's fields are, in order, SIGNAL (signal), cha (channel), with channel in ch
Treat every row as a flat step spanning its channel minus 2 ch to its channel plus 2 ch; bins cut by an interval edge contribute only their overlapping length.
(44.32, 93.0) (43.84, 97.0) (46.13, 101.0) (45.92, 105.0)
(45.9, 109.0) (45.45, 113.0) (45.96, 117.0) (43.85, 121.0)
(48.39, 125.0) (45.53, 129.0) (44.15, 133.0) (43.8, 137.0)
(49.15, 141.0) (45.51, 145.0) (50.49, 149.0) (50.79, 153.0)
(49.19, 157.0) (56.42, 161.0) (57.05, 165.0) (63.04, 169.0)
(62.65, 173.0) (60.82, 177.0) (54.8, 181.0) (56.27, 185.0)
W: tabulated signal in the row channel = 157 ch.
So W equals 49.19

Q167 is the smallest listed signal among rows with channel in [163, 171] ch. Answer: 57.05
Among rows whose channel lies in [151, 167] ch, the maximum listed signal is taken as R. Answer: 57.05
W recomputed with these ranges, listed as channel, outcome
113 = 45.45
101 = 46.13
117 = 45.96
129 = 45.53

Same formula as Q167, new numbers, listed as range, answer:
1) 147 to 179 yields 49.19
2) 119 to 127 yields 43.85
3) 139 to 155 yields 45.51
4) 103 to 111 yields 45.9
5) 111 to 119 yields 45.45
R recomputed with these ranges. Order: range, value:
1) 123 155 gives 50.79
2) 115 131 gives 48.39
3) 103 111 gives 45.92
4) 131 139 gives 44.15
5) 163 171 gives 63.04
